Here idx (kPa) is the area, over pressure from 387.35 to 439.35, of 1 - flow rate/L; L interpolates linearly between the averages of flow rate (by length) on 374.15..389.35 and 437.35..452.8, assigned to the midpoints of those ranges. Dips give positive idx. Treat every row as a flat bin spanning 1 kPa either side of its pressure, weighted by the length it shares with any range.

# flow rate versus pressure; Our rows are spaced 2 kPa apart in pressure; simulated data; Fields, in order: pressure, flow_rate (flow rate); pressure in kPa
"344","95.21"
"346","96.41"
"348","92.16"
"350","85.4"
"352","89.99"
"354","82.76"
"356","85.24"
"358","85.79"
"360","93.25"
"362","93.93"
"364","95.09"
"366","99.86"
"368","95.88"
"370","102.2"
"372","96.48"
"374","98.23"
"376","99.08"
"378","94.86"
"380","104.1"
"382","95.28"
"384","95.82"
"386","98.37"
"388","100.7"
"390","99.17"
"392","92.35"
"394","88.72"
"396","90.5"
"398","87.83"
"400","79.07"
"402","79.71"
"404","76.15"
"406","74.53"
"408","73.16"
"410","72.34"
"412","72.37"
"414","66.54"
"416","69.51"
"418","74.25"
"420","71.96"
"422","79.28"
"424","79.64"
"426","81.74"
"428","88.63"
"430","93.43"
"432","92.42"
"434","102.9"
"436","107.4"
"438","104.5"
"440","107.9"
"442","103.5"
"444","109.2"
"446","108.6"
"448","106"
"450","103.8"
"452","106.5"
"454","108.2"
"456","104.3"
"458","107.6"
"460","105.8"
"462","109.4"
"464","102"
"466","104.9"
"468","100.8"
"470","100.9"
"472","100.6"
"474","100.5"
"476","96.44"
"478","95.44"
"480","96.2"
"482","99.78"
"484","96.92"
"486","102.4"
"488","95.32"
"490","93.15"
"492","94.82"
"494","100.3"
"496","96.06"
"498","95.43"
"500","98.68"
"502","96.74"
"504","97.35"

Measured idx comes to 8.99 kPa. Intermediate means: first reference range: 98.3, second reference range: 106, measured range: 84.6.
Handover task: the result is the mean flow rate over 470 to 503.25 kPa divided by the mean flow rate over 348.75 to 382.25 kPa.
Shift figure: 1.0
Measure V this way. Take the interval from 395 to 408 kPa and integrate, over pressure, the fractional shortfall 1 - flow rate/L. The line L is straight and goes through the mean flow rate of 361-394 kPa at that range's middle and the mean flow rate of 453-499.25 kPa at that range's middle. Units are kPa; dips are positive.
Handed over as 2.30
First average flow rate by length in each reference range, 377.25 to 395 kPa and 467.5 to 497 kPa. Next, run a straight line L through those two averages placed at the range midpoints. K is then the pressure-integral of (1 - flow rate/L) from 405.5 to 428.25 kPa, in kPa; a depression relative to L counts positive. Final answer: 5.2 kPa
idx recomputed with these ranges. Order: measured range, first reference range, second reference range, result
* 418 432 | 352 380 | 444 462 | 2.7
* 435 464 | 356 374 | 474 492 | -3.0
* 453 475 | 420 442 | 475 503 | -2.0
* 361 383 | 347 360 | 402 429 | -3.6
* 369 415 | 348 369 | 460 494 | 2.2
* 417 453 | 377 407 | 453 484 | 0.5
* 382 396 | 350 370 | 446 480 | -0.1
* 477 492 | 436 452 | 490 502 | 0.3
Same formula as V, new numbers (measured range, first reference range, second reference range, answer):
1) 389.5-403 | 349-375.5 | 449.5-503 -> 1.0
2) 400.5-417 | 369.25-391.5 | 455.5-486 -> 4.3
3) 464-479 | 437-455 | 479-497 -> 0.1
